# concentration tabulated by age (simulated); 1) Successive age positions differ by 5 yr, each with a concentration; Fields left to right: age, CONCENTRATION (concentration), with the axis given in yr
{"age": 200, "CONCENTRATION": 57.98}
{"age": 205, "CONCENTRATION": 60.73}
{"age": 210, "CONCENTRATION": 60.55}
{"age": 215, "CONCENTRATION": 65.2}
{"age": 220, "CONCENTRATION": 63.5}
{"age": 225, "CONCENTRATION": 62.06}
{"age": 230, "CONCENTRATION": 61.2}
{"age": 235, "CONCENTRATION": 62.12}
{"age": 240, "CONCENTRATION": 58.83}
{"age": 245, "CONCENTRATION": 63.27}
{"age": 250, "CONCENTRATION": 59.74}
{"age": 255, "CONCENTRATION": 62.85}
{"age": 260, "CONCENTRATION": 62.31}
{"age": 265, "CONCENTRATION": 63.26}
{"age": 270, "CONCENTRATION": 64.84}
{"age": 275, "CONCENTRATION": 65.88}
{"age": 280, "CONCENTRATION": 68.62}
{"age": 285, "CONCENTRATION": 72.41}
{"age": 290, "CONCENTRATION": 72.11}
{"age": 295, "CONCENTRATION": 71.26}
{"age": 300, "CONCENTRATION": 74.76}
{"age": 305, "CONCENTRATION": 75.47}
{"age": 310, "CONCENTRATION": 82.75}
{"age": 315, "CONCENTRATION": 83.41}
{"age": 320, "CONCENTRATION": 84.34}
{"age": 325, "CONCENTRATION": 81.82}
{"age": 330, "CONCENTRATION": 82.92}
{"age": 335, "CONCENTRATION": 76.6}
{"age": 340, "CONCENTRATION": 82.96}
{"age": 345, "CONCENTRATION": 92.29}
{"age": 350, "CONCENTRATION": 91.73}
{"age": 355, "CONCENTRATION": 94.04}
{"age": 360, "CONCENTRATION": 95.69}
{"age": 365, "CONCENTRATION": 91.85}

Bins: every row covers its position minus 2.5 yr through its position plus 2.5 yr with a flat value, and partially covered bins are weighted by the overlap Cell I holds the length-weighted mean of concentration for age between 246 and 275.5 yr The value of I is 63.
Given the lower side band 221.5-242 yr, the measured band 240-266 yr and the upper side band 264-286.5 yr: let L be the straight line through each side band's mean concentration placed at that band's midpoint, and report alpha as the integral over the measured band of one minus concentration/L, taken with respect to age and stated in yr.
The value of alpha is 0.9 yr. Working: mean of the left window 61.2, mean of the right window 67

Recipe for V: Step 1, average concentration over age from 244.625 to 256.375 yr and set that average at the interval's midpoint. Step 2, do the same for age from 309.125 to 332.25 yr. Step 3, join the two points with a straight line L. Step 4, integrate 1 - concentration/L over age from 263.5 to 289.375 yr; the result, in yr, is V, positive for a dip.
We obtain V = 0.8 yr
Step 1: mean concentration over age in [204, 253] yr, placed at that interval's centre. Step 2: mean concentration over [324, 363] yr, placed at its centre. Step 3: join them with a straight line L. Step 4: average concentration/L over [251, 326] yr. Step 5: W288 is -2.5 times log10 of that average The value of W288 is 0.051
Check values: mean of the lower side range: 61.8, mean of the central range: 72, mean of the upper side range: 87.5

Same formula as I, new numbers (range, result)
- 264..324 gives 73.7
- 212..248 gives 62.3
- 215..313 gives 66.7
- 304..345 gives 82.2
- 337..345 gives 85.5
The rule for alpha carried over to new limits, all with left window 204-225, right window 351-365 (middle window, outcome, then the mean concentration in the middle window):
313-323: 0.2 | 83.8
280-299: 1.7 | 71.7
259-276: 2.3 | 64.1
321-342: 1.6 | 81.3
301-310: 0.6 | 77.4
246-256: 1.3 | 61.4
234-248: 1.4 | 61.3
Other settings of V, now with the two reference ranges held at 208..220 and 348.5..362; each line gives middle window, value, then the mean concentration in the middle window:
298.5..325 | 1.24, 80.5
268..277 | 1.25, 65.4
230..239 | 0.83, 61.3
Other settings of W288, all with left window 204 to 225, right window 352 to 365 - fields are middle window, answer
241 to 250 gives 0.13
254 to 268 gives 0.16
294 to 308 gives 0.10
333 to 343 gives 0.12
